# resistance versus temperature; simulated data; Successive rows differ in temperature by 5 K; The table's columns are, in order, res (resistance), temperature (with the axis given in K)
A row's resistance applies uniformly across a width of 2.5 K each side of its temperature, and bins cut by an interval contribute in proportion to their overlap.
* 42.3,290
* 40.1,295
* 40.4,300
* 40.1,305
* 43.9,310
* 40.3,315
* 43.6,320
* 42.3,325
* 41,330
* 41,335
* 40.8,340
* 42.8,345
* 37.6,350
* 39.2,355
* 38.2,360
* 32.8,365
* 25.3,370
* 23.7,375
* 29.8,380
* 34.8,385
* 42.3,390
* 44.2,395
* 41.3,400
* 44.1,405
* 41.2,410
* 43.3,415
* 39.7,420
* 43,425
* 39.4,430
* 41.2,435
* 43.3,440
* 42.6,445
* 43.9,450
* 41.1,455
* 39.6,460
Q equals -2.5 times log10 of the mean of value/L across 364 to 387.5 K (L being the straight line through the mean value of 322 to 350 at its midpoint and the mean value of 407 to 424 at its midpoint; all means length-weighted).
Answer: 0.386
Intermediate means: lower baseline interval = 41.3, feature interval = 29.1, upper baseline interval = 41.6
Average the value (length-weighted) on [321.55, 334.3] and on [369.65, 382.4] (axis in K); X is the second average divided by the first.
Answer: 0.63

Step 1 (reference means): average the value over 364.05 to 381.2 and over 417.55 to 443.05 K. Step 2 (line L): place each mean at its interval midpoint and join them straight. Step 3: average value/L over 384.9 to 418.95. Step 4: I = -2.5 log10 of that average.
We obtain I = -0.22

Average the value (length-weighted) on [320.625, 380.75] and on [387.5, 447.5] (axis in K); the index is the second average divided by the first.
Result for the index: 1.2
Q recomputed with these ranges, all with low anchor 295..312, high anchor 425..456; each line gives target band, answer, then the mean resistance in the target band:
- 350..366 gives 0.12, 37.2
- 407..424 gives 0.01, 41.6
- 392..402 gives -0.03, 42.8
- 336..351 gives 0.02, 40.7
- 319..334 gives -0.02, 42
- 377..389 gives 0.25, 33.2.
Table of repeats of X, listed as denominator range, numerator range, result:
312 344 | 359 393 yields 0.78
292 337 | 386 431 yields 1.01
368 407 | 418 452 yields 1.17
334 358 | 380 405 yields 0.99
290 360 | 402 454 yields 1.03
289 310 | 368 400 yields 0.83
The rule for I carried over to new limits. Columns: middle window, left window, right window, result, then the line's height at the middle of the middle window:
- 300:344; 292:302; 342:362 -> -0.04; 40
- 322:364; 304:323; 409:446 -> 0.05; 42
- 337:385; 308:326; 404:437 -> 0.22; 42.1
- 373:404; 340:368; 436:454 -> 0.10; 39.9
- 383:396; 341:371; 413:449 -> -0.03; 39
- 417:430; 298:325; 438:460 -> 0.03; 42.2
